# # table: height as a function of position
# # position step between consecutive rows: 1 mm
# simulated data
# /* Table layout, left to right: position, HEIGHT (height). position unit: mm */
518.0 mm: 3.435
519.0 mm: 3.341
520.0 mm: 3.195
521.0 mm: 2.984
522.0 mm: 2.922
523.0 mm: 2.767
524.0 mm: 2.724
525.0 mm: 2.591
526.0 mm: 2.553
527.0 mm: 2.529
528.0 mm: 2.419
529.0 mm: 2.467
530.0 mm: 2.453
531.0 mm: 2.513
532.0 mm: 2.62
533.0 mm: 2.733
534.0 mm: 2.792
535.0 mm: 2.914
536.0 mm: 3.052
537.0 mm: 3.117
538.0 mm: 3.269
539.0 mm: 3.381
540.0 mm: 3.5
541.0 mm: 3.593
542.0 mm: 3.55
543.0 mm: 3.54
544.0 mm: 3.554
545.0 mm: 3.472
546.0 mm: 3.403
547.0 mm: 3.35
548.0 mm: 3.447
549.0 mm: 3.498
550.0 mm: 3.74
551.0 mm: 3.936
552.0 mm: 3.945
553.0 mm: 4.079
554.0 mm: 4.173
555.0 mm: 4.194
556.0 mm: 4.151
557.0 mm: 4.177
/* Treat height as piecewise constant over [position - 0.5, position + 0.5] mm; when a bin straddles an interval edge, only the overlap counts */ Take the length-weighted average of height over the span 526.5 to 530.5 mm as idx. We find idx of 2.47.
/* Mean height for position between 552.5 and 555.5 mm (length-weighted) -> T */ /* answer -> 4.15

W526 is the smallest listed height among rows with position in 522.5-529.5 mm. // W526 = 2.419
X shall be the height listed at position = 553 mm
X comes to 4.079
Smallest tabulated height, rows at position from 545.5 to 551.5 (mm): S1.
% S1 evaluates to 3.35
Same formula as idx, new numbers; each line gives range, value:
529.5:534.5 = 2.62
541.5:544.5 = 3.55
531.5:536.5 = 2.82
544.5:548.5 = 3.42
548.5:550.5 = 3.62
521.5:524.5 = 2.8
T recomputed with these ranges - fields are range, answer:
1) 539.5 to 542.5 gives 3.55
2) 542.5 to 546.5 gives 3.49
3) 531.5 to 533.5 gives 2.68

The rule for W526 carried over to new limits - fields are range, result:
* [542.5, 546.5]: 3.403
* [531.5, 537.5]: 2.62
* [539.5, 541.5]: 3.5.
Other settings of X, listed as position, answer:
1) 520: 3.195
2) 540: 3.5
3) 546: 3.403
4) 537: 3.117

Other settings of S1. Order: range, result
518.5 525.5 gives 2.591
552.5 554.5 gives 4.079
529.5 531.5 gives 2.453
